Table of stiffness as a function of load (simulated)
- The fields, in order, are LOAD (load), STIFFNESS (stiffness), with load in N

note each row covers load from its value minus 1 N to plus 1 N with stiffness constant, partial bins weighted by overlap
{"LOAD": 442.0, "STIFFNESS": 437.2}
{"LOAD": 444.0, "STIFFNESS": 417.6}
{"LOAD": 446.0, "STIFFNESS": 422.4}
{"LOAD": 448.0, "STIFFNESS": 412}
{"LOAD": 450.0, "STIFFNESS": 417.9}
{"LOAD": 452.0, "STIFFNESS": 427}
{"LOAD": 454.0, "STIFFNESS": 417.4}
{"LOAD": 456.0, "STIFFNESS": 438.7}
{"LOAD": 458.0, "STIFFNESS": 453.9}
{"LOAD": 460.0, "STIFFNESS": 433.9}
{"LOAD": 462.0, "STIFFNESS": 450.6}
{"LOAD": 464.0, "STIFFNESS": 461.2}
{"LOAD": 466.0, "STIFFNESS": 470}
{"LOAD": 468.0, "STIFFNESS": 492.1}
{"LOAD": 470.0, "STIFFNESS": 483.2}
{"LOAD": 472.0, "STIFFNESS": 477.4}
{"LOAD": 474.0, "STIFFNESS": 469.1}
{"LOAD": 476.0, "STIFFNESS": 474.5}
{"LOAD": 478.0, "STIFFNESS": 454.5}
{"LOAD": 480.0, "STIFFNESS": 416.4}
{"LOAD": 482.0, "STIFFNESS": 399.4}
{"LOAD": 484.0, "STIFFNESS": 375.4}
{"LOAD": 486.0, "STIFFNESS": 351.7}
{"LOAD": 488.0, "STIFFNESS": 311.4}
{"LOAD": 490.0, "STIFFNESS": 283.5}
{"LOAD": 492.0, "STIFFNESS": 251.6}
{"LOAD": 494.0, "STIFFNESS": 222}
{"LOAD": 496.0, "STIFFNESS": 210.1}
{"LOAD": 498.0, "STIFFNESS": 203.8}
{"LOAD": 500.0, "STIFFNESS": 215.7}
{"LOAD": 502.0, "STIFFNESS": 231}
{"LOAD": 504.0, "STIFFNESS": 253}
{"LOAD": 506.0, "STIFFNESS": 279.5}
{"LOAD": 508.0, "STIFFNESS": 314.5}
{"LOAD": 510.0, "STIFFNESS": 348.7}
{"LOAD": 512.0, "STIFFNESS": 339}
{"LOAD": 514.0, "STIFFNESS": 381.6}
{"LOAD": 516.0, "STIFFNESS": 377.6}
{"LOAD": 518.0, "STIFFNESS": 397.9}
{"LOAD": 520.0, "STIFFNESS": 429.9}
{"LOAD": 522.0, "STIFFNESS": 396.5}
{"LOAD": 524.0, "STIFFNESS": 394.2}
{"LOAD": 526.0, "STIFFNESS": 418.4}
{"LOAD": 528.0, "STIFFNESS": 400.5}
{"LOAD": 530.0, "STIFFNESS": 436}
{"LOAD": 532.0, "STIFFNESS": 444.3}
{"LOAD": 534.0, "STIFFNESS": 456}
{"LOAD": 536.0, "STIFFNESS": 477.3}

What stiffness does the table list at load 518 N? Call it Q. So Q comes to 397.9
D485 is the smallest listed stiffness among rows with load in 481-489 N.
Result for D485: 311.4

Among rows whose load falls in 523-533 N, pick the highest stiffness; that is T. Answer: 444.3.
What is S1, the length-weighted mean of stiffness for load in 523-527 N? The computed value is 406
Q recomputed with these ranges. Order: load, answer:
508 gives 314.5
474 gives 469.1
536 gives 477.3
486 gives 351.7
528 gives 400.5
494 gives 222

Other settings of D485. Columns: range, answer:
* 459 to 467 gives 433.9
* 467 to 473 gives 477.4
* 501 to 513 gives 231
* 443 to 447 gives 417.6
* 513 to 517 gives 377.6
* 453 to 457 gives 417.4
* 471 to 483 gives 399.4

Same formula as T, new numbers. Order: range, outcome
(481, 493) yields 399.4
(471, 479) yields 477.4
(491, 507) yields 279.5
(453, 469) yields 492.1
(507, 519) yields 397.9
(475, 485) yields 474.5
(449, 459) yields 453.9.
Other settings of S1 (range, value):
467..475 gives 480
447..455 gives 419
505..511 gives 314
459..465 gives 449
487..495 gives 267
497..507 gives 237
